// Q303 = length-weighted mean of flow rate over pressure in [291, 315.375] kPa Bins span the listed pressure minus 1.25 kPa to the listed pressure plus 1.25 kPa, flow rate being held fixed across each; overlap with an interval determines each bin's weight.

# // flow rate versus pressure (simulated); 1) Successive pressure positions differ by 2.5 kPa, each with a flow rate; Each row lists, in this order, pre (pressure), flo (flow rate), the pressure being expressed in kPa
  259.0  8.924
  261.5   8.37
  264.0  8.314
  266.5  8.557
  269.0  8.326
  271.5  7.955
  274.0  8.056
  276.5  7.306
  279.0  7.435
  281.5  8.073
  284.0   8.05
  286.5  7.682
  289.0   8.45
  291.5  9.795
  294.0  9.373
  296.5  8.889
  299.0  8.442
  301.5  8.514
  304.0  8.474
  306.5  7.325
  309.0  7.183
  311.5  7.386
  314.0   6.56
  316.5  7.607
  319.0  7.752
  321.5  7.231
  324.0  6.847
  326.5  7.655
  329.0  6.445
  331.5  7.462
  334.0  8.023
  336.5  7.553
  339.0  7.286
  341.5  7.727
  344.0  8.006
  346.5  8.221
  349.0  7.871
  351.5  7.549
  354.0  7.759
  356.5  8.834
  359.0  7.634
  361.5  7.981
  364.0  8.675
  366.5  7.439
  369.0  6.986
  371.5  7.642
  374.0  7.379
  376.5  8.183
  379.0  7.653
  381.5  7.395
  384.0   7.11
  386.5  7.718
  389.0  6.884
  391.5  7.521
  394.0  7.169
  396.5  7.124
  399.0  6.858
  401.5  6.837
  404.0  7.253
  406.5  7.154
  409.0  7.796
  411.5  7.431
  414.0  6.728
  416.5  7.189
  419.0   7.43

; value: 8.14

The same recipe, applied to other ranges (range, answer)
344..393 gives 7.71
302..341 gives 7.41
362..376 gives 7.67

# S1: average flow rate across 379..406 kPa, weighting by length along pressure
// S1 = 7.21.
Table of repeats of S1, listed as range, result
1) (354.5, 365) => 8.23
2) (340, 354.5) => 7.85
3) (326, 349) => 7.61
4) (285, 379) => 7.83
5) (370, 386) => 7.56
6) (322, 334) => 7.21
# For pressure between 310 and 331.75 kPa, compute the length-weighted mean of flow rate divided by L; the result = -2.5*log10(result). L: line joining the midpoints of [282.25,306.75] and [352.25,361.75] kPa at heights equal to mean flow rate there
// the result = 0.16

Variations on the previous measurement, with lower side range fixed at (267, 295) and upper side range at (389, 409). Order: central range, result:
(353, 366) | -0.087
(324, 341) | 0.055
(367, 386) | -0.018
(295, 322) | 0.026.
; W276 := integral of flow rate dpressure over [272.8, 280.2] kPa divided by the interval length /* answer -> 7.6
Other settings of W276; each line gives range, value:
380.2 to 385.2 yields 7.26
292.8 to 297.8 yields 9.12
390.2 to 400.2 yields 7.17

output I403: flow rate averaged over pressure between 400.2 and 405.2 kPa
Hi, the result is 7.04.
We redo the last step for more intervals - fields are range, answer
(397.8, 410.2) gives 7.18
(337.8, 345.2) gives 7.67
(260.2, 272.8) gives 8.31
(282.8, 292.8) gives 8.5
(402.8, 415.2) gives 7.27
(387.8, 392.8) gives 7.21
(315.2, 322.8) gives 7.52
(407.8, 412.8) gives 7.6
